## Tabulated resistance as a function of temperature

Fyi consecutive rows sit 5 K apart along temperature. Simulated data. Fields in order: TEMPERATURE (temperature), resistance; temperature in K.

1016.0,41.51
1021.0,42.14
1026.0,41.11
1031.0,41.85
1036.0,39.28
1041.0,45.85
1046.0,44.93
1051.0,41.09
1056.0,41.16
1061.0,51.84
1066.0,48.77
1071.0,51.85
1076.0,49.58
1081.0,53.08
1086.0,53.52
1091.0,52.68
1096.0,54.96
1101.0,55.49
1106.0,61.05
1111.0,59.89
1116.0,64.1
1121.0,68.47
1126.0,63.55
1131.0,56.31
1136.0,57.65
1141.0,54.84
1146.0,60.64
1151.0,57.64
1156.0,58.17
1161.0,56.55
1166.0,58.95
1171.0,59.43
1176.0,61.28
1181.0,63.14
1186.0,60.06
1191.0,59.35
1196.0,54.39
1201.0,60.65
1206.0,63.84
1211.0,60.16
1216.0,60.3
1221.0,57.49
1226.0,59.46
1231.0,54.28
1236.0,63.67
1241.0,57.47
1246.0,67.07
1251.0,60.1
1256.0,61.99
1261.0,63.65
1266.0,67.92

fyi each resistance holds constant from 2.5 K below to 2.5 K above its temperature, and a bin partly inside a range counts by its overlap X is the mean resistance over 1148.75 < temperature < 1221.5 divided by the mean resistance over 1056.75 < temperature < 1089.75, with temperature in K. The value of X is 1.17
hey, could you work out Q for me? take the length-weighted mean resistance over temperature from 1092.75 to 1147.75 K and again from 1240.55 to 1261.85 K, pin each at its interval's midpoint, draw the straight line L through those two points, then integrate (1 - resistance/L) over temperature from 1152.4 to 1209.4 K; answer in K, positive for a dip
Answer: 1.2 K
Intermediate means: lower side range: 59.6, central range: 59.6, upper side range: 62.4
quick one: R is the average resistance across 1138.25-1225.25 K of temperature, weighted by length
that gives 59.2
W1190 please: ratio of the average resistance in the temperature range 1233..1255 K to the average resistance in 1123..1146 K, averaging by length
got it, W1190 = 1.06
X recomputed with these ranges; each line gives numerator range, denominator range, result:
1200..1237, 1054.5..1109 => 1.14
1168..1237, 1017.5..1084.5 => 1.31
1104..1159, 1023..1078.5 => 1.33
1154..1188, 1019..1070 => 1.35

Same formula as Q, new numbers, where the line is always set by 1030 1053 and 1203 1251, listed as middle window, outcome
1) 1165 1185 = -1.93 K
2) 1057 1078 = -2.19 K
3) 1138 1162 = -2.08 K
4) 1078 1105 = -3.86 K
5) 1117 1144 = -4.90 K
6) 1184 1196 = -0.36 K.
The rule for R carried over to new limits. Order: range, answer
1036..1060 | 43.4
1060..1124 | 55.9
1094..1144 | 59.7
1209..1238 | 59.1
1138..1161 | 57.7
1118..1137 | 61.9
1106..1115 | 60.9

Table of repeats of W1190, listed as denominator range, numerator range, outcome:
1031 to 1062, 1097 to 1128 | 1.42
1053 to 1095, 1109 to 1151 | 1.20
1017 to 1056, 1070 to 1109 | 1.28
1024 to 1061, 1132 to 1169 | 1.35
